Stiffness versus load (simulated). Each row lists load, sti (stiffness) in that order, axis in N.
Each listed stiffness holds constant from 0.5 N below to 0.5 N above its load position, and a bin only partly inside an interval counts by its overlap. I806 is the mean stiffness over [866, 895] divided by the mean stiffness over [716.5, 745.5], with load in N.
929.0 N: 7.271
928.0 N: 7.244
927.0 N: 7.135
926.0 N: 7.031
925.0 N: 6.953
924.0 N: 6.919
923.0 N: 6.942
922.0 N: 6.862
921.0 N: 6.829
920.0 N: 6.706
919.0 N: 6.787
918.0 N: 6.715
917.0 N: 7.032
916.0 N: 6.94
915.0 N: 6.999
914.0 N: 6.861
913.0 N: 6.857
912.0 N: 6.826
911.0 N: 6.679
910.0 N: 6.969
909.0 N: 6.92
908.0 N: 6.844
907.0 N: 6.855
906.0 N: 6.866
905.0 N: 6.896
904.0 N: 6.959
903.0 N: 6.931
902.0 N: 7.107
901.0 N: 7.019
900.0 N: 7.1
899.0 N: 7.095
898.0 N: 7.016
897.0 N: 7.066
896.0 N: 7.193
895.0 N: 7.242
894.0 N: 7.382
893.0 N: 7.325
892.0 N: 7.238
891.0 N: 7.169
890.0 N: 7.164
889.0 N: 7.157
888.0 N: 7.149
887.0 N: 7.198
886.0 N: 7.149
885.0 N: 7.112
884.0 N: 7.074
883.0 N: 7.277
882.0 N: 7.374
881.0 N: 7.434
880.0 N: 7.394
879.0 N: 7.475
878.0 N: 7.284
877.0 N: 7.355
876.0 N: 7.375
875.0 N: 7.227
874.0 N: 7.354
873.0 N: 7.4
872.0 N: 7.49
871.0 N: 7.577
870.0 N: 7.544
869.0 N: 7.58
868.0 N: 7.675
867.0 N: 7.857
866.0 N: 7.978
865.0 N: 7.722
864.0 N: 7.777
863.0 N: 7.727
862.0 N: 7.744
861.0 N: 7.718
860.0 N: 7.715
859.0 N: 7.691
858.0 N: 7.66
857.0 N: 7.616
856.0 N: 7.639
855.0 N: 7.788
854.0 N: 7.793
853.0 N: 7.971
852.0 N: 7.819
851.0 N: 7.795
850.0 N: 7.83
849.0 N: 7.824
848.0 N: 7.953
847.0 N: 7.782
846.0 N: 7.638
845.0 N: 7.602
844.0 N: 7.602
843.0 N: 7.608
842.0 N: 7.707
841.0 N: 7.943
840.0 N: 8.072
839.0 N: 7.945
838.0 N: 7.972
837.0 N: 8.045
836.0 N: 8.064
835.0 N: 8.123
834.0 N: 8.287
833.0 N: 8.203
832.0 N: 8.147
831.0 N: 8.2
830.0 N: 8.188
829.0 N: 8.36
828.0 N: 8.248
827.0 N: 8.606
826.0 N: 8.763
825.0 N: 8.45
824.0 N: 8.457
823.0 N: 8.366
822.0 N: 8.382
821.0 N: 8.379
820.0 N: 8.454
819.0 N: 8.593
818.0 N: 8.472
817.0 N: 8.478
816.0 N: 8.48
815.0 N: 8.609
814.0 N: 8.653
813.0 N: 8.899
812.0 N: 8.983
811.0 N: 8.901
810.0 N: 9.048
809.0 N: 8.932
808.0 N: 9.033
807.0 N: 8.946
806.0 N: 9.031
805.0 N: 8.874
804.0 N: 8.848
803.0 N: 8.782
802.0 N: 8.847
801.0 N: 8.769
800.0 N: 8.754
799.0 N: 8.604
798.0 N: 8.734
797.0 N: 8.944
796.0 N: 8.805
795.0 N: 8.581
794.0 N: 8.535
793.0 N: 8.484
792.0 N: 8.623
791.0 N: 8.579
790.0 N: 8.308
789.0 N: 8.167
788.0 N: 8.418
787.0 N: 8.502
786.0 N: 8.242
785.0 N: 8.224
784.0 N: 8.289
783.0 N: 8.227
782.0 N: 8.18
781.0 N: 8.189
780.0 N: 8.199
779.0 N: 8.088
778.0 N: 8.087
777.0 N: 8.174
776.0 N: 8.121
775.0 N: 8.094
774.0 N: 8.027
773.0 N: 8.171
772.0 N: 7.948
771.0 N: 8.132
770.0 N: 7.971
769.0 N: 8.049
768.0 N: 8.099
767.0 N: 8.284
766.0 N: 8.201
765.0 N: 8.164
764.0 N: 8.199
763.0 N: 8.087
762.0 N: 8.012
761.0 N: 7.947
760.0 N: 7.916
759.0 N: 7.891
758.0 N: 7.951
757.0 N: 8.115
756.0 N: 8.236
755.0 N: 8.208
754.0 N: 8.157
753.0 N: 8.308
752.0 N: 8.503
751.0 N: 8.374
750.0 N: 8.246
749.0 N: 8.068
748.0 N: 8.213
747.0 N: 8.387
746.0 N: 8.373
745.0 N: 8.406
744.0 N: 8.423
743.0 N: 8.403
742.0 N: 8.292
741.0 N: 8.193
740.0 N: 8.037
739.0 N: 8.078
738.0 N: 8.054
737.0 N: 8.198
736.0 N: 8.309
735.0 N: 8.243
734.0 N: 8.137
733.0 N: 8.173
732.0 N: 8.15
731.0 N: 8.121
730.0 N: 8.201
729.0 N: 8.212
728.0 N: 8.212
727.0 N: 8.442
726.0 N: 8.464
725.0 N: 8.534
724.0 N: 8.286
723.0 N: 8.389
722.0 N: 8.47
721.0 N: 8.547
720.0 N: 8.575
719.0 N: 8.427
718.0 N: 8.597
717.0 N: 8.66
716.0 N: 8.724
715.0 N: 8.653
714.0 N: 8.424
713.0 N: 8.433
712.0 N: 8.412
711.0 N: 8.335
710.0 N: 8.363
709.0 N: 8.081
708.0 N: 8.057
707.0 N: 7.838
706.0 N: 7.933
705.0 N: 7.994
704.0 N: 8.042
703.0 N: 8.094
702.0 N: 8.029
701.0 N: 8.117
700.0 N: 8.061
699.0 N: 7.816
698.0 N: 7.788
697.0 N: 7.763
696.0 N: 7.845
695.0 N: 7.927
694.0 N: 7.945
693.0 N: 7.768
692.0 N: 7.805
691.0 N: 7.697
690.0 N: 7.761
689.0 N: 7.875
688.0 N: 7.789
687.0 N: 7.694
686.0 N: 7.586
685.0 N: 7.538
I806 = 0.9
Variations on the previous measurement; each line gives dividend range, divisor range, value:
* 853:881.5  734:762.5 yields 0.93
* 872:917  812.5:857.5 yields 0.88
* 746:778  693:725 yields 0.99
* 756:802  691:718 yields 1.02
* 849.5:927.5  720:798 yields 0.88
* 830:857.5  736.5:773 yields 0.97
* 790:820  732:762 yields 1.07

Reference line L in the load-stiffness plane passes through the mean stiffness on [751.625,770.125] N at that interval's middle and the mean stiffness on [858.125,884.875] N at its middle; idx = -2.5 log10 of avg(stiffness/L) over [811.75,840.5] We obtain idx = -0.08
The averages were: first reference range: 8.12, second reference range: 7.53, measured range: 8.37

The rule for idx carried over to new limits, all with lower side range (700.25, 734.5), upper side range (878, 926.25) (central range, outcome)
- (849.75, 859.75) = -0.06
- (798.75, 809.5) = -0.15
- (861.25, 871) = -0.06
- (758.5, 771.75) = -0.01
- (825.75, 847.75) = -0.08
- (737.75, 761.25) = -0.02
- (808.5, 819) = -0.15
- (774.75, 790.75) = -0.05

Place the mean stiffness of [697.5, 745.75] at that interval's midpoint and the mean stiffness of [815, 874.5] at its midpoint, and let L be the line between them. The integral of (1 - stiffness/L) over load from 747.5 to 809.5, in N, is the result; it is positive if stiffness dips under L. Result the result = -1.7 N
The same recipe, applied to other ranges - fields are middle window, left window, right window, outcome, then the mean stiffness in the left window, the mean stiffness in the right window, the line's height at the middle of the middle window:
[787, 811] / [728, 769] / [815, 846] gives -1.5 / 8.19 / 8.2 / 8.2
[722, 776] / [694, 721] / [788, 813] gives 1.6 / 8.19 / 8.75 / 8.44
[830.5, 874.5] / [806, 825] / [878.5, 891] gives 0.6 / 8.67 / 7.24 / 7.91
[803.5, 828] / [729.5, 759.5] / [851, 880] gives -2.5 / 8.21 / 7.63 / 7.87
